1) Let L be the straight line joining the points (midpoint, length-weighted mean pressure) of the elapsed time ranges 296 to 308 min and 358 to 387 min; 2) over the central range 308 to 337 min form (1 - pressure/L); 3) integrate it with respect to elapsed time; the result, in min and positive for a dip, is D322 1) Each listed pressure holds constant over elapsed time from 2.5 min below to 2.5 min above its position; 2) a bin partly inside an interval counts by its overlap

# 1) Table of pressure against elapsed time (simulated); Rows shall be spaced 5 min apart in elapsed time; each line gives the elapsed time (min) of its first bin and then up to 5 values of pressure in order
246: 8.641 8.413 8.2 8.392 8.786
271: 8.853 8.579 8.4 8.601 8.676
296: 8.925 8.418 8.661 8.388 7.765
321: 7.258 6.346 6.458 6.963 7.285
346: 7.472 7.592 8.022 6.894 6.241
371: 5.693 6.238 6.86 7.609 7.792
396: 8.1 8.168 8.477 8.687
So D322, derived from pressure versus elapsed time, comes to 2.9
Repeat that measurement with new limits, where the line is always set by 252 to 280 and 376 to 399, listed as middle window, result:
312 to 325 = 0.96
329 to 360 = 2.15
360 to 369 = 1.41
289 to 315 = -1.08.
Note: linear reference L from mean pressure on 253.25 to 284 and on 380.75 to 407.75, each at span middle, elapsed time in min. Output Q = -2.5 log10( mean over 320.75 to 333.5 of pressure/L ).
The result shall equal 0.24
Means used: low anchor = 8.54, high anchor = 7.9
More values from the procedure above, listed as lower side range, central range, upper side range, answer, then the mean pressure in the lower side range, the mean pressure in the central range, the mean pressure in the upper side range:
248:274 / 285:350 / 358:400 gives 0.01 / 8.53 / 7.76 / 6.99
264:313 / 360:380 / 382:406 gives 0.28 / 8.63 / 6.26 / 7.91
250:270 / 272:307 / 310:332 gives -0.10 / 8.48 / 8.62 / 7.22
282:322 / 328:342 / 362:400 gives 0.14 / 8.38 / 6.84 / 6.98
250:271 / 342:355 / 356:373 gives -0.11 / 8.5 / 7.56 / 6.55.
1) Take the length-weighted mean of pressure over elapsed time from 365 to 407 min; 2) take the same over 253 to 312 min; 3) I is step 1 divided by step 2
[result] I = 0.8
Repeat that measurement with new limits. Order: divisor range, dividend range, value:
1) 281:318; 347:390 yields 0.82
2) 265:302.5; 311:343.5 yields 0.82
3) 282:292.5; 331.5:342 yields 0.81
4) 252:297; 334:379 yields 0.81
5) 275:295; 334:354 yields 0.86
